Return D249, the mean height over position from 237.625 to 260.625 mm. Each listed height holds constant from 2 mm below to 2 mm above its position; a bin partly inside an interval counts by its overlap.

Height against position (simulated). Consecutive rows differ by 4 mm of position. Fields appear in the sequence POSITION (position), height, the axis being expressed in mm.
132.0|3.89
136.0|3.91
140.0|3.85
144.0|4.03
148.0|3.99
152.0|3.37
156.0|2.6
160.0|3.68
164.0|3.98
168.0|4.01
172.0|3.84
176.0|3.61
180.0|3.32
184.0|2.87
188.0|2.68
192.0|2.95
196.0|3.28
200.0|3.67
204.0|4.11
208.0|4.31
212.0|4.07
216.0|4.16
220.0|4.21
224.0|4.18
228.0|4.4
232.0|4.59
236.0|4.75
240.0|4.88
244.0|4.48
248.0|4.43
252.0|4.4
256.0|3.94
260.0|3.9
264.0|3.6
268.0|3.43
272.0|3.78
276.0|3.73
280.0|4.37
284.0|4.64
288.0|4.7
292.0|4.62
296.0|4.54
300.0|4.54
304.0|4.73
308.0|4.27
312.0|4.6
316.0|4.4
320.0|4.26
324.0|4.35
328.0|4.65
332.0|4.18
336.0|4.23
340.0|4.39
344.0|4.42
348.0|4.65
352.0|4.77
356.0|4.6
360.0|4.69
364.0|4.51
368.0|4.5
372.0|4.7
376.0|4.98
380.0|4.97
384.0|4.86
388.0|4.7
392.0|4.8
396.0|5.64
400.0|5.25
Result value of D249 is 4.37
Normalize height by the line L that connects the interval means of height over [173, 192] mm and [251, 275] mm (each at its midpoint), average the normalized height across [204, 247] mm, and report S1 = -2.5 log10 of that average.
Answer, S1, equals -0.25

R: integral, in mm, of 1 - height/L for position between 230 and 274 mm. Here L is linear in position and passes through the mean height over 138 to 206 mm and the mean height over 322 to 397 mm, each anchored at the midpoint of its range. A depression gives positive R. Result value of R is -2.3 mm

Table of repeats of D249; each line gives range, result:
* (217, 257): 4.43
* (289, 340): 4.45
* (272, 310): 4.42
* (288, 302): 4.59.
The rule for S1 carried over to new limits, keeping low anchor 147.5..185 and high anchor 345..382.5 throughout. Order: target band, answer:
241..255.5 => -0.104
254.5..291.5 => 0.035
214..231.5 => -0.108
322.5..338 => 0.037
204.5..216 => -0.106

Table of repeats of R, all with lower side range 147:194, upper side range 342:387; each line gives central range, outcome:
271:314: -2.1 mm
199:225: -3.1 mm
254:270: 1.2 mm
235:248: -2.6 mm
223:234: -1.8 mm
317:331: 0.1 mm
